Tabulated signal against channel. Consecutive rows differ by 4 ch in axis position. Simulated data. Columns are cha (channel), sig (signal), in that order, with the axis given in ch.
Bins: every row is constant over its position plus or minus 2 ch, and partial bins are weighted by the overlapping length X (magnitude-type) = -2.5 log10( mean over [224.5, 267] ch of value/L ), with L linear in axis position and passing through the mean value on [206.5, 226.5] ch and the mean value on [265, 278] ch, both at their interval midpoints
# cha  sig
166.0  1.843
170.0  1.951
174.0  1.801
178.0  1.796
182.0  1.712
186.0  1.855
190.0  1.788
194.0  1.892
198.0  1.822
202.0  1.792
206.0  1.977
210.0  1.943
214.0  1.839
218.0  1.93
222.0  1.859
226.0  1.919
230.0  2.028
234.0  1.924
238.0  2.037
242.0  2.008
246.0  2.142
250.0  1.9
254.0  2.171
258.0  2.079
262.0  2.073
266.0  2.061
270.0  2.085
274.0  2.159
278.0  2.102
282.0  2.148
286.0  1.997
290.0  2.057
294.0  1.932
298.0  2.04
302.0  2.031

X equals -0.01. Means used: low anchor 1.9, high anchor 2.1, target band 2.03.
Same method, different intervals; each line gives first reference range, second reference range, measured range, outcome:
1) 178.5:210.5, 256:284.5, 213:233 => 0.011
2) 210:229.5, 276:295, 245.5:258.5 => -0.047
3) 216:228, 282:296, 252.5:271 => -0.065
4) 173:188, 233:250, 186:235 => 0.007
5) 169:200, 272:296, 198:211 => -0.009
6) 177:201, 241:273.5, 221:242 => 0.006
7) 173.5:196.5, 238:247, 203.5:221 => 0.007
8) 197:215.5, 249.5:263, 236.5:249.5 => -0.013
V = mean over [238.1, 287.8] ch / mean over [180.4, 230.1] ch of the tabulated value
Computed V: 1.11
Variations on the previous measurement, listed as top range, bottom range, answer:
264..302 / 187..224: 1.10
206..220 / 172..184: 1.08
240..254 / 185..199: 1.11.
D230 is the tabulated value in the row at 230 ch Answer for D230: 2.028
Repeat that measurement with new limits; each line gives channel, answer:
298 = 2.04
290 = 2.057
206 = 1.977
